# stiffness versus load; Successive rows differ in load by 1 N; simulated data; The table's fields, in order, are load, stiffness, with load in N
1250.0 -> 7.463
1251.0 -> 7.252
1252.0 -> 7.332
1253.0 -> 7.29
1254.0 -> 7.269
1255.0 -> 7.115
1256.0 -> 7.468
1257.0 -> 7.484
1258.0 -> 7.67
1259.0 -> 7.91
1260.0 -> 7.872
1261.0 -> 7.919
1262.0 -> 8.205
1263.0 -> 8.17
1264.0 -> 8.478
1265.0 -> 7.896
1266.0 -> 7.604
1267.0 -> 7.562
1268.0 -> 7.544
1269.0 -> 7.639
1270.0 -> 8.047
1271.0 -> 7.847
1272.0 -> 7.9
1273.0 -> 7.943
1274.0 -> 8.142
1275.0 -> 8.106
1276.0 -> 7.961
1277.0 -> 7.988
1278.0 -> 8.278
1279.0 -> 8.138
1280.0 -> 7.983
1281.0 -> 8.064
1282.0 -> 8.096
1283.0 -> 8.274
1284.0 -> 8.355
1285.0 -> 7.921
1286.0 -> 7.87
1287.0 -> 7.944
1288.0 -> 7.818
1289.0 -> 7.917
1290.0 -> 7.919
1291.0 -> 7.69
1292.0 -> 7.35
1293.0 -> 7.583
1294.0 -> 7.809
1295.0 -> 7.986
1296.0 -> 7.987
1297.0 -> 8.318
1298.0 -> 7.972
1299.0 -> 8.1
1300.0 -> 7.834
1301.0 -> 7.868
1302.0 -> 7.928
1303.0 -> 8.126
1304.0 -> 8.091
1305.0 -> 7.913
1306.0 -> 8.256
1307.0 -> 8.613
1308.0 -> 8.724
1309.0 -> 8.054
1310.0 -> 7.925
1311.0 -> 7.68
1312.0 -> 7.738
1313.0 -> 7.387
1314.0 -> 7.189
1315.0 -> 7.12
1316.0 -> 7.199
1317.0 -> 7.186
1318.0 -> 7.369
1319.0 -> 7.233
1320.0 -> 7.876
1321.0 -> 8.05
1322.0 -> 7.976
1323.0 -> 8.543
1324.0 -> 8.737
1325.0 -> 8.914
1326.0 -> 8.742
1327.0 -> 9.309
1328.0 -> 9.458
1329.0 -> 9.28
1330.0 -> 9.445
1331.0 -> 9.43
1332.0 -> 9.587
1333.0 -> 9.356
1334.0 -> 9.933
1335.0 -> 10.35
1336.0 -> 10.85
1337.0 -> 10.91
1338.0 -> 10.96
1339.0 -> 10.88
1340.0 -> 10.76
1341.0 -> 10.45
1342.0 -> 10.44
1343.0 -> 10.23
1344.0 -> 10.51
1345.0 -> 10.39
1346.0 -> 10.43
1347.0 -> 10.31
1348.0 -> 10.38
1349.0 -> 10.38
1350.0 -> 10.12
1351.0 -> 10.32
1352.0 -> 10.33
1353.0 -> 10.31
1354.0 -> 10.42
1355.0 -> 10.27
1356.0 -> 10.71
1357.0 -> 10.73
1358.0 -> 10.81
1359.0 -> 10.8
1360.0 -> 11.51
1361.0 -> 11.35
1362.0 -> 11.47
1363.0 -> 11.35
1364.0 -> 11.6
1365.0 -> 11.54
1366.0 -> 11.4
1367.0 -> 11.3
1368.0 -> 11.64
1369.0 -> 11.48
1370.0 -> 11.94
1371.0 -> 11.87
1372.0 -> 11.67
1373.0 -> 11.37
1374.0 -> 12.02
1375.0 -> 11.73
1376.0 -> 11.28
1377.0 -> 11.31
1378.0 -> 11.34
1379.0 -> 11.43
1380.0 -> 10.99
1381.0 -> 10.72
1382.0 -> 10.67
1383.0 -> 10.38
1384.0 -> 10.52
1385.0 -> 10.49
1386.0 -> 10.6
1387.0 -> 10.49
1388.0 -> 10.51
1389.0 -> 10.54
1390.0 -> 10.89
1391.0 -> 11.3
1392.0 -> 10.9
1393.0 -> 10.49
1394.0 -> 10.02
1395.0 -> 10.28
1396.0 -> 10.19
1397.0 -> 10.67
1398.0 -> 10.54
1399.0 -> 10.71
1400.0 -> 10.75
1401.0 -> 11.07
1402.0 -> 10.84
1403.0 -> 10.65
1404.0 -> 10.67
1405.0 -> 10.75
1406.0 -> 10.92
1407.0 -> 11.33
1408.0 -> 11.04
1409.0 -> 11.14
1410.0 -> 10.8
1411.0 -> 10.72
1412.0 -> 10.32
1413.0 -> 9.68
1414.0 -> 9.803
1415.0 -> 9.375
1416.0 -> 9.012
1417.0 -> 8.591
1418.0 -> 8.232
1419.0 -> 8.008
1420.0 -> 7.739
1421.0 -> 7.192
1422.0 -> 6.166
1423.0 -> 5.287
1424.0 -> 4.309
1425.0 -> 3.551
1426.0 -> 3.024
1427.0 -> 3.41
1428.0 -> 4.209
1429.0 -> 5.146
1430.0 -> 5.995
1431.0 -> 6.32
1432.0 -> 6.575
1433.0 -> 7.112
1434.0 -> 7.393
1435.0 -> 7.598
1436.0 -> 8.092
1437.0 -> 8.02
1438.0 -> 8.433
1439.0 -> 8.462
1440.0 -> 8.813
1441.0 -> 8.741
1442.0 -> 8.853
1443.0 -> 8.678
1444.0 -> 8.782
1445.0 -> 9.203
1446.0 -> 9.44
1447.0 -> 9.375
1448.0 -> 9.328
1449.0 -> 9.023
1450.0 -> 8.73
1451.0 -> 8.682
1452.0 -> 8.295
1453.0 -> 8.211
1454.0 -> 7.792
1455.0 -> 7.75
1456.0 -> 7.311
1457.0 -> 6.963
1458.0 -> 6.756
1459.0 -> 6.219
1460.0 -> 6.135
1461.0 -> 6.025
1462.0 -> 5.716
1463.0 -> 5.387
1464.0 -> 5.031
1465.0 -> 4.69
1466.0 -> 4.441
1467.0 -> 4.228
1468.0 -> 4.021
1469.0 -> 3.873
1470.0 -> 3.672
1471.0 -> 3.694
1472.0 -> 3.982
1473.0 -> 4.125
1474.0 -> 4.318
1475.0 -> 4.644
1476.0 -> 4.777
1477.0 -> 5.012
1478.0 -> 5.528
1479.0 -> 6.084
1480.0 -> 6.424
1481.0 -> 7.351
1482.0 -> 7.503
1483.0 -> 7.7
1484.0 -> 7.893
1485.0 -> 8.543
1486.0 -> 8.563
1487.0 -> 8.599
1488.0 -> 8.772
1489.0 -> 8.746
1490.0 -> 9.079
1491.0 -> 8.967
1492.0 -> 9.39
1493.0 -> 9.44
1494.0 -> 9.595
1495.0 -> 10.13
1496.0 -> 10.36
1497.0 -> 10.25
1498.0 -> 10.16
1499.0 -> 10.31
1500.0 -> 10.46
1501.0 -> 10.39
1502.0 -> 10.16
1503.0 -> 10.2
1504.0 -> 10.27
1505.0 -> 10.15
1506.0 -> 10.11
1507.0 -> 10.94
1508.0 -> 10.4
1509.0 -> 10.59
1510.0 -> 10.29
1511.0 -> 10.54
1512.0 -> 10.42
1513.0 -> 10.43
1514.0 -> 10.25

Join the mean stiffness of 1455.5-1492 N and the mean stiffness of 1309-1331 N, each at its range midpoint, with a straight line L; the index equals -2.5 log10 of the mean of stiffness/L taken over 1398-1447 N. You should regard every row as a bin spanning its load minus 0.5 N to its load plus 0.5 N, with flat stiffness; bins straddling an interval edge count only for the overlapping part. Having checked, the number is -0.220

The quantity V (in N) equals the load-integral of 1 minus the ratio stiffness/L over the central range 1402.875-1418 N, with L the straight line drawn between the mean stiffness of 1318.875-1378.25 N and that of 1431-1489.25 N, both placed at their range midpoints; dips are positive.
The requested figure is -3.1 N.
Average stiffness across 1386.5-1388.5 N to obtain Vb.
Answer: 10.5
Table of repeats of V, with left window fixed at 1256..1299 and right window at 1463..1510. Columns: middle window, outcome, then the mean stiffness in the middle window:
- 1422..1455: 1.8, 7.33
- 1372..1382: -4.5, 11.3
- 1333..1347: -4.7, 10.5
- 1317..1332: -1.3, 8.58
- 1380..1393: -4.8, 10.7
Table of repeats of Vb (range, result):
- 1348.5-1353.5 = 10.3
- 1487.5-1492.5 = 8.99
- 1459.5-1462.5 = 5.96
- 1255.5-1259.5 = 7.63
